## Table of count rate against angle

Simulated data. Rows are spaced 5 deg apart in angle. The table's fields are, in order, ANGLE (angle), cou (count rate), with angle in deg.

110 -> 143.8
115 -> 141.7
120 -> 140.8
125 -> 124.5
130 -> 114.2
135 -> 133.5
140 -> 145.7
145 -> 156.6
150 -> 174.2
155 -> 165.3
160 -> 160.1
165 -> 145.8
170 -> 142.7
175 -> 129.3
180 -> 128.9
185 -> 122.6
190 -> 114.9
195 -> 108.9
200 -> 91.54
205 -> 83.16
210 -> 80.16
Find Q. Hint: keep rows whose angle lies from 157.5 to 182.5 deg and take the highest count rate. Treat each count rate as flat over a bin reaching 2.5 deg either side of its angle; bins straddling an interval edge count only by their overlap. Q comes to 160.1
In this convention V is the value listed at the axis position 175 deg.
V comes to 129.3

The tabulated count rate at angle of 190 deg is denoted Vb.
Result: 114.9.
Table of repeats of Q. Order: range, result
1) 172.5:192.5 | 129.3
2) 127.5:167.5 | 174.2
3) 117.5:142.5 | 145.7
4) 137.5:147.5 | 156.6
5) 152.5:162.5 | 165.3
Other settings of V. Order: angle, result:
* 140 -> 145.7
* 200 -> 91.54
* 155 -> 165.3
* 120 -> 140.8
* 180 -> 128.9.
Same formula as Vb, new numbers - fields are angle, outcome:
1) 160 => 160.1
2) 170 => 142.7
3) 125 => 124.5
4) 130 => 114.2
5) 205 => 83.16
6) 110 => 143.8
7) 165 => 145.8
